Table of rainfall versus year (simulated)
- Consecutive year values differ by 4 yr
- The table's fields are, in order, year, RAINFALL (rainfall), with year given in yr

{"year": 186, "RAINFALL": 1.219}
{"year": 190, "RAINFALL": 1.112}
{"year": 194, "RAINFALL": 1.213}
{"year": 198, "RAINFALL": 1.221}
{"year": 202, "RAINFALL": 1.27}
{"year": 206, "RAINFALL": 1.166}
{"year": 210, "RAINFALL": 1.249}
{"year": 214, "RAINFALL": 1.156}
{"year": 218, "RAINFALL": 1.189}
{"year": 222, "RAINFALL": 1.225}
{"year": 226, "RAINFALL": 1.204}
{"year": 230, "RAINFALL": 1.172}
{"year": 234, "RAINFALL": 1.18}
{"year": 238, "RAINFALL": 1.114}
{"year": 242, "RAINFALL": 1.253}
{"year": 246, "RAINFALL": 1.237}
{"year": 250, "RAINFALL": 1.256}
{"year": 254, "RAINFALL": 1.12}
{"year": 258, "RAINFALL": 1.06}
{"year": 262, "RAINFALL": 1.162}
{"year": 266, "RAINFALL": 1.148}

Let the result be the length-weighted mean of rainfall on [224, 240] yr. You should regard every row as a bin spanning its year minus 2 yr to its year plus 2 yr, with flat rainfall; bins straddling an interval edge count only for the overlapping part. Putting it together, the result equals 1.17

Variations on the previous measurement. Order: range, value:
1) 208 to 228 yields 1.2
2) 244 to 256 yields 1.2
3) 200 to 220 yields 1.21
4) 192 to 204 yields 1.23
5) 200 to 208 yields 1.22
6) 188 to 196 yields 1.16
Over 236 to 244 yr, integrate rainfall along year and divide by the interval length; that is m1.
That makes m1 1.18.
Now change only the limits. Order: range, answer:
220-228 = 1.21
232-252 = 1.21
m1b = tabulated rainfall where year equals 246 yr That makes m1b 1.237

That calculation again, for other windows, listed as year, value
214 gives 1.156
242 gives 1.253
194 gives 1.213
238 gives 1.114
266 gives 1.148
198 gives 1.221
